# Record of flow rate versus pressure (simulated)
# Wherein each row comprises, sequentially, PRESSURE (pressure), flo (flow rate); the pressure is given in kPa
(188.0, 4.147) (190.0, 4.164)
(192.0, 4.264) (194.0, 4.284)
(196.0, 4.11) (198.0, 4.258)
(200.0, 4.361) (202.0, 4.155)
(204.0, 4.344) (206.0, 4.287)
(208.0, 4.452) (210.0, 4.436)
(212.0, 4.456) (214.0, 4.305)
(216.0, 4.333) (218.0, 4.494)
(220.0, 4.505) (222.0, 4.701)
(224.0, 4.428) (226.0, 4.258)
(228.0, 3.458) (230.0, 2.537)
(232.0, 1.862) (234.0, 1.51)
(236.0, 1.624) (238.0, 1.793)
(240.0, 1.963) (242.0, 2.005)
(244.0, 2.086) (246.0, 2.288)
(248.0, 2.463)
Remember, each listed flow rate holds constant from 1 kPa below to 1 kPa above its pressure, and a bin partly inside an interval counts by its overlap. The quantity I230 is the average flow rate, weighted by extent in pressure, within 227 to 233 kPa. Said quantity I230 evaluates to 2.62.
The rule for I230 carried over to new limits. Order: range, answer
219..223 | 4.6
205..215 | 4.39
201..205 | 4.25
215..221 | 4.44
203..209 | 4.36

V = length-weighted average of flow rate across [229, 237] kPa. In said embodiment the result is 1.88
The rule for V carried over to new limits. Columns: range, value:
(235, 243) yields 1.85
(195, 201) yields 4.24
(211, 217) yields 4.36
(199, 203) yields 4.26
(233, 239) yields 1.64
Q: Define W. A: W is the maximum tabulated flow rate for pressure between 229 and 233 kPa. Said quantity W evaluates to 2.537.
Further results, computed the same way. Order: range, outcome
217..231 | 4.701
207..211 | 4.452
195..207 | 4.361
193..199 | 4.284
